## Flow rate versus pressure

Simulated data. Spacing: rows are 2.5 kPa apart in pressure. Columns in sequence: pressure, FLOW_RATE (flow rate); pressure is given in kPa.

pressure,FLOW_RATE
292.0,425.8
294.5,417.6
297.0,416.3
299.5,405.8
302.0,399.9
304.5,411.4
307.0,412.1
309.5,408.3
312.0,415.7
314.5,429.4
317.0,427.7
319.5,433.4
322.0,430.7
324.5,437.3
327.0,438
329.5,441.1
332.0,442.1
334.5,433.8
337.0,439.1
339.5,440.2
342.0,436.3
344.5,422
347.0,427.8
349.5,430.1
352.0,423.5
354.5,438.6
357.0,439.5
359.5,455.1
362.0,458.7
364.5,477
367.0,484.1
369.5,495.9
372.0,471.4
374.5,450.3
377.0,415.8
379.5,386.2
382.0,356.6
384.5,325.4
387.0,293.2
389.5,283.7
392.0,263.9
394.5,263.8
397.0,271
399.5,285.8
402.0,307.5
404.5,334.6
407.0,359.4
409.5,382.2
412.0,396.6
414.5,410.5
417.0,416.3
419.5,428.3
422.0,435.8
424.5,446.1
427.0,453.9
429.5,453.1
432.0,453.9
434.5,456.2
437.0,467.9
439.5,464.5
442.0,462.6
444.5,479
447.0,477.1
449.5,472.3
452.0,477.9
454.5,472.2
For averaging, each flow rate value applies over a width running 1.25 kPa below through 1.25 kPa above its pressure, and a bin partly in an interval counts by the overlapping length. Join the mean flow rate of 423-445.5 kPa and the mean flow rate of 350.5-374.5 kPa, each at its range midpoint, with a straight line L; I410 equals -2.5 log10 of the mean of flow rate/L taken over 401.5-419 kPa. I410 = 0.213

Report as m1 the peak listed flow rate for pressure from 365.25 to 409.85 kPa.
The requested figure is 495.9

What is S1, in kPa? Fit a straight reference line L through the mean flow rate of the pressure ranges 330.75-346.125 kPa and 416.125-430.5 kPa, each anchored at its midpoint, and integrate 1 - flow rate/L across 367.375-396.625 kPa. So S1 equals 4.8 kPa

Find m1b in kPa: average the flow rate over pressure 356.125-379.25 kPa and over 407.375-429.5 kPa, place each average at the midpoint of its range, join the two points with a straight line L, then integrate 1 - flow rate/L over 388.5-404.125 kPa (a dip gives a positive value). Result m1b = 5.5 kPa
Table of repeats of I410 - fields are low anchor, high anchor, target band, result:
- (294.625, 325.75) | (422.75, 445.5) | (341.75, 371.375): -0.04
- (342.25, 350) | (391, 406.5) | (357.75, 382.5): -0.22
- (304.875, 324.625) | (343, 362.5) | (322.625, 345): -0.02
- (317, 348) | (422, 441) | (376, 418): 0.31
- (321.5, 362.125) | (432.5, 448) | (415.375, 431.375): 0.06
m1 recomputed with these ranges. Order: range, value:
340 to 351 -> 436.3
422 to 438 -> 467.9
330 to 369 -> 484.1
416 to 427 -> 453.9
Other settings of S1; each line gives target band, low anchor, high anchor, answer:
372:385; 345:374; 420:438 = 1.6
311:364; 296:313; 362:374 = 1.0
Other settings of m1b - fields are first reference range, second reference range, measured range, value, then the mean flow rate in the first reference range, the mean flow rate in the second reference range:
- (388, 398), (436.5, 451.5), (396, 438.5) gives -3.65 kPa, 271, 471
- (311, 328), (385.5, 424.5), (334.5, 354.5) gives -1.30 kPa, 430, 345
